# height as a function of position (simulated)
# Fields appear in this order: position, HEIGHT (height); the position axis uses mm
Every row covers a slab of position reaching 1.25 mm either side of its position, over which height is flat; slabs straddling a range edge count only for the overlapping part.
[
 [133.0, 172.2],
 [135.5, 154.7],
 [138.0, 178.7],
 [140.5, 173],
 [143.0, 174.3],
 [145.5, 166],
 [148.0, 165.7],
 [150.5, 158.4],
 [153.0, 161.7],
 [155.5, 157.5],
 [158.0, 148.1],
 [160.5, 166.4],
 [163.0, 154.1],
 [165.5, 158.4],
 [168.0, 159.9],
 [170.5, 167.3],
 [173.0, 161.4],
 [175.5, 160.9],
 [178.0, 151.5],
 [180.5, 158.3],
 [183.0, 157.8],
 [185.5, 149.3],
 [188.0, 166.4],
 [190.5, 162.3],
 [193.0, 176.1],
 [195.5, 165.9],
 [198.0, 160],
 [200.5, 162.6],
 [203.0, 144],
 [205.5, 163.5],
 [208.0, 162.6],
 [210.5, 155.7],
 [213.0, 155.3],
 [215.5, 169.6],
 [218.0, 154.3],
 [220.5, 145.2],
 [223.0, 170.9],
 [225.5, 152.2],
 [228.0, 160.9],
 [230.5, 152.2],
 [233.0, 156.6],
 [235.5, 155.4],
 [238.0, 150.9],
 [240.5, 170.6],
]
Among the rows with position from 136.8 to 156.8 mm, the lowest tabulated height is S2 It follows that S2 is 157.5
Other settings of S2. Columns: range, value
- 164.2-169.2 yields 158.4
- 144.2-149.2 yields 165.7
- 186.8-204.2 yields 144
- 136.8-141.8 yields 173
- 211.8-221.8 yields 145.2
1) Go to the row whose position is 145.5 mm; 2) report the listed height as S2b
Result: 166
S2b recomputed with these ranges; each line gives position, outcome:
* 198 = 160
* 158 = 148.1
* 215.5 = 169.6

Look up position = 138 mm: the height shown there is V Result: 178.7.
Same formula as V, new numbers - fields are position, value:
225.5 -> 152.2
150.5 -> 158.4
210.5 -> 155.7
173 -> 161.4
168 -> 159.9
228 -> 160.9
